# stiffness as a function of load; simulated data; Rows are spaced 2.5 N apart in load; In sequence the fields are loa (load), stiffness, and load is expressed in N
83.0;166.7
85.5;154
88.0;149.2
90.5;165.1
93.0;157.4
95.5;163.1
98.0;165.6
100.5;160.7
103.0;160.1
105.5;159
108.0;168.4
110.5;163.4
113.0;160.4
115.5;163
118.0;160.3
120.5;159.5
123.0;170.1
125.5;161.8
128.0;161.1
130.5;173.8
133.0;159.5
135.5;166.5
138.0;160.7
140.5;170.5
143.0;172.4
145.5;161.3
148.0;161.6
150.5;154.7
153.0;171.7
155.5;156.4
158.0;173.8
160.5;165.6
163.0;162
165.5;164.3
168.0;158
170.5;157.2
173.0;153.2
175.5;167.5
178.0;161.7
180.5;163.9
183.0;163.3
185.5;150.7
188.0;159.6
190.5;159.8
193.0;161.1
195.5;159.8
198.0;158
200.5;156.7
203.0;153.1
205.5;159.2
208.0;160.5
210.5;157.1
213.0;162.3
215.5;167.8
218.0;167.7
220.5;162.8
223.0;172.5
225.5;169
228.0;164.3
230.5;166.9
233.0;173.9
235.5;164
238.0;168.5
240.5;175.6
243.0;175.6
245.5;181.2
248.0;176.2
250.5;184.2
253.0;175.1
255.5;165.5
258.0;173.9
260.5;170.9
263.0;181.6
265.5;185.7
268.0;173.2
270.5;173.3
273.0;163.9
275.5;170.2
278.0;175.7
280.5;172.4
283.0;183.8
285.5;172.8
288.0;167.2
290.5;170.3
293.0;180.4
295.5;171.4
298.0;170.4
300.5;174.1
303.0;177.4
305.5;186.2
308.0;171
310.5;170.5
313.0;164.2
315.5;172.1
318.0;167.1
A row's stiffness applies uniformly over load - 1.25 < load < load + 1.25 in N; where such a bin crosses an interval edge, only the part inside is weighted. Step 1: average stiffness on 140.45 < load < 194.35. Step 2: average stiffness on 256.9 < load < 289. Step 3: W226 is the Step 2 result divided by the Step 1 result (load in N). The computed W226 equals 1.1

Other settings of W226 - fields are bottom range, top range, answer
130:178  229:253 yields 1.06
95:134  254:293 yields 1.06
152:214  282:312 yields 1.09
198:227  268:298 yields 1.06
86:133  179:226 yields 0.99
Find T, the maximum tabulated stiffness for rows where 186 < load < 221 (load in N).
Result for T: 167.8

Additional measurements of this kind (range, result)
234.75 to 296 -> 185.7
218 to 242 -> 175.6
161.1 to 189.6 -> 167.5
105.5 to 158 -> 173.8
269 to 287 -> 183.8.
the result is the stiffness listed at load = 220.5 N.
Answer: 162.8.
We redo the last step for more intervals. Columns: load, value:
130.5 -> 173.8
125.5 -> 161.8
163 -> 162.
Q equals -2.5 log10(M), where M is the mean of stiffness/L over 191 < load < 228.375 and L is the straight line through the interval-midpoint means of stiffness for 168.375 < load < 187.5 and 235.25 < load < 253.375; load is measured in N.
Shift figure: 0.03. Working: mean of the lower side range 160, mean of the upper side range 176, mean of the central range 162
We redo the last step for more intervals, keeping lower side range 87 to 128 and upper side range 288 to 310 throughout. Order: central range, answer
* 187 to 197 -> 0.05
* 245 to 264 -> -0.03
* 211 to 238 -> 0.02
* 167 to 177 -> 0.05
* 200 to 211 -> 0.07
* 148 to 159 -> 0.01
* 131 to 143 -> -0.01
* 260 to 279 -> -0.01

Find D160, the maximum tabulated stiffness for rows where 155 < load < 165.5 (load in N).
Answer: 173.8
